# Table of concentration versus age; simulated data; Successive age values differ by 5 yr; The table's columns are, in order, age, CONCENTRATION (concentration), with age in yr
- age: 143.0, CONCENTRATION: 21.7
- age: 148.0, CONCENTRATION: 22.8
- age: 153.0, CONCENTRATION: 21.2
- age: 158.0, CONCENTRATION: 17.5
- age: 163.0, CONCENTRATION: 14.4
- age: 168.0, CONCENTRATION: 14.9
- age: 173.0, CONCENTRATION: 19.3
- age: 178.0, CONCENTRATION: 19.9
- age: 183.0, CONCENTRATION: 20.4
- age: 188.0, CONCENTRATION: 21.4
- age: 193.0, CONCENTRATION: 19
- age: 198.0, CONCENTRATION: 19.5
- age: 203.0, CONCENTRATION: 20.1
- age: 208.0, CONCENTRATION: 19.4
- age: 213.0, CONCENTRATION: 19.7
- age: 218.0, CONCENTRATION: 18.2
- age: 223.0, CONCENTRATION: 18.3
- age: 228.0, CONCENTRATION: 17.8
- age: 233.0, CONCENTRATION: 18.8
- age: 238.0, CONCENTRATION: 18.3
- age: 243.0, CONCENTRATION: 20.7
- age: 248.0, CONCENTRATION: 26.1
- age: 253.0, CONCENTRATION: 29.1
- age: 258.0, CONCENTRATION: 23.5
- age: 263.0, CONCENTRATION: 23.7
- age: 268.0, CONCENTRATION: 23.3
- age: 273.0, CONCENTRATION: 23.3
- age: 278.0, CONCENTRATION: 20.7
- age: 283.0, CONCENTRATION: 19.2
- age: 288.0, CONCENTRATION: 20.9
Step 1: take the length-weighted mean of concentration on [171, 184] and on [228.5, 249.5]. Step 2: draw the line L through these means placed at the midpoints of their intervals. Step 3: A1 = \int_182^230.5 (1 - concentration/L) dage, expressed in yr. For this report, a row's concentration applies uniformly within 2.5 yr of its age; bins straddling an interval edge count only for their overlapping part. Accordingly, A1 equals 1.8 yr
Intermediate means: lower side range 19.8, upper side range 20.4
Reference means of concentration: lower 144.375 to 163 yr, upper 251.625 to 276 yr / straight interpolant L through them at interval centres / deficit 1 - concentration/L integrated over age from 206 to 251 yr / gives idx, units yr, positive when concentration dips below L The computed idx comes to 6.01 yr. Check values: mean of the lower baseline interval 19.8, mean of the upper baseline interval 24.3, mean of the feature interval 19.8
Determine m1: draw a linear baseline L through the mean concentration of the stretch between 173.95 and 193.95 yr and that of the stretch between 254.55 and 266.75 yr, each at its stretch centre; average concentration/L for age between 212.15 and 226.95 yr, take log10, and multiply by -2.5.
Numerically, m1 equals 0.18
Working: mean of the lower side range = 20.2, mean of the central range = 18.5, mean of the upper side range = 24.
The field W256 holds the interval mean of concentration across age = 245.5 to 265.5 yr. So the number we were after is 25.6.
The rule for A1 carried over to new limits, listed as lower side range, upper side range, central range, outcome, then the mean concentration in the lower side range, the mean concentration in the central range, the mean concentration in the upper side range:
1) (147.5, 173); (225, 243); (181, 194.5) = -1.6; 17.9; 20.4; 18.6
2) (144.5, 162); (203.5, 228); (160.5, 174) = 2.7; 20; 15.9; 18.9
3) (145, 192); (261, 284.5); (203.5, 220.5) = 1.0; 19.1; 19.2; 22.1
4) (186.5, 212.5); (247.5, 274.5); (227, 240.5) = 2.5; 19.8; 18.4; 24.8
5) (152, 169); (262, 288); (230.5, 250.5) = -0.6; 16.8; 21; 21.8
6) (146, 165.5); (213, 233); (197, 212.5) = -1.0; 18.9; 19.7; 18.4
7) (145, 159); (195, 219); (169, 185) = 0.7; 20.9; 19.4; 19.4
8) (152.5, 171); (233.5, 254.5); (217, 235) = 2.7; 16.6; 18.3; 22.8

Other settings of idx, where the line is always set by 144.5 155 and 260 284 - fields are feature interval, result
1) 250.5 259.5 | -1.8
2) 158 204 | 7.1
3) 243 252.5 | -1.3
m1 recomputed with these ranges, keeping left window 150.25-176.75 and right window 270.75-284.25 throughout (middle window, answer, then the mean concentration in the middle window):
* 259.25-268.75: -0.14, 23.5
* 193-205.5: -0.05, 19.6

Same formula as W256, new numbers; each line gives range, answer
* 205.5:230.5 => 18.7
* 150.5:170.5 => 17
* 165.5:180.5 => 18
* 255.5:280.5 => 22.9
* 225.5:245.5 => 18.9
